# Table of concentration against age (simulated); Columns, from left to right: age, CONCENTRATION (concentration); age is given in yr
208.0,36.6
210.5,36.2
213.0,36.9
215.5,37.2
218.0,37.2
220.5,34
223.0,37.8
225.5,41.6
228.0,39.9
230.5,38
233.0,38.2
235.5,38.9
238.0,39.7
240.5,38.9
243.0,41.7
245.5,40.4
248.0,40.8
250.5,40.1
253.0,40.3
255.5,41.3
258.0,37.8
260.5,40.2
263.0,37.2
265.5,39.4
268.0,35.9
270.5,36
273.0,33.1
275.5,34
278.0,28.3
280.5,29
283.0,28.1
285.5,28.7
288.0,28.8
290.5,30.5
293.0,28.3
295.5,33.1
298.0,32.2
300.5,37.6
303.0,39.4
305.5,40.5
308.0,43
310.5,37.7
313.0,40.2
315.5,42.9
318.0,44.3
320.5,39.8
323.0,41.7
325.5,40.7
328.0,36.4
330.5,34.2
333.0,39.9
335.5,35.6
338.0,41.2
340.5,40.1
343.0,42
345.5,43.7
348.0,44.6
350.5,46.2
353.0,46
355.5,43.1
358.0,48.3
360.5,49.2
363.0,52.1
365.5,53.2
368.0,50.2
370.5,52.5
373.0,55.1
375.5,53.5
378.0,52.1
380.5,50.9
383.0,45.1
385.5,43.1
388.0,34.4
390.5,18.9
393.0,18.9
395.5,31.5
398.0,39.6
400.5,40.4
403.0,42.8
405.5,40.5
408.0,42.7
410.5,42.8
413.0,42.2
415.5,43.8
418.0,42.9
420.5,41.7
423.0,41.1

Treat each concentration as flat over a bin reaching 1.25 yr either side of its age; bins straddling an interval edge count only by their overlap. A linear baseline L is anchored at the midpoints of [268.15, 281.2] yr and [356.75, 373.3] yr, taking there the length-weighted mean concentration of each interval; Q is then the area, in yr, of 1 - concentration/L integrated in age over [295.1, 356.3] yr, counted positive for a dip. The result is 3.8 yr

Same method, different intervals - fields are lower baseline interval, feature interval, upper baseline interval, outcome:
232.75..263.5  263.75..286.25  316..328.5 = 4.2 yr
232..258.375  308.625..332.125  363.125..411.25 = 0.9 yr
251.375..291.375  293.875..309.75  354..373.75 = 0.9 yr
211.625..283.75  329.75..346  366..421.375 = 0.4 yr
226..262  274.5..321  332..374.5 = 8.6 yr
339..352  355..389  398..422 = -4.9 yr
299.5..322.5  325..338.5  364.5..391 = 1.6 yr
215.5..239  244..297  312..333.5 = 5.7 yr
